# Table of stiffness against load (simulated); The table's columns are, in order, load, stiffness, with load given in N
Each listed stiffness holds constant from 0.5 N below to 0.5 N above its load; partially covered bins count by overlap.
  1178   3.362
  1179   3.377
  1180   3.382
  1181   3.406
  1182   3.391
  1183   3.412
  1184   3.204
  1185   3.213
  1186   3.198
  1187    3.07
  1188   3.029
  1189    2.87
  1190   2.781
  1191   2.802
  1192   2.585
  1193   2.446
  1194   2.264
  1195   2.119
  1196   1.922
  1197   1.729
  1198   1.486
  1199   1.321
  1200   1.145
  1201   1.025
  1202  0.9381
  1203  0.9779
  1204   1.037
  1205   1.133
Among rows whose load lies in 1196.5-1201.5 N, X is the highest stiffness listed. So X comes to 1.729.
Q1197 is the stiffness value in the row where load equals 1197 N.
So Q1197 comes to 1.729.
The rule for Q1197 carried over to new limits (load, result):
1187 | 3.07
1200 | 1.145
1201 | 1.025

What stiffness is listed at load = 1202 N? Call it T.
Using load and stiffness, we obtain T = 0.9381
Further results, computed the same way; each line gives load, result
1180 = 3.382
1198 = 1.486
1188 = 3.029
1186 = 3.198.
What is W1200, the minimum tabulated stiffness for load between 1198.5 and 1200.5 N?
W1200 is 1.145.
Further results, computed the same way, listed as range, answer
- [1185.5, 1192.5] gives 2.585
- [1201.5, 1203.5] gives 0.9381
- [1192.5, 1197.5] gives 1.729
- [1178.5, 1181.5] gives 3.377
